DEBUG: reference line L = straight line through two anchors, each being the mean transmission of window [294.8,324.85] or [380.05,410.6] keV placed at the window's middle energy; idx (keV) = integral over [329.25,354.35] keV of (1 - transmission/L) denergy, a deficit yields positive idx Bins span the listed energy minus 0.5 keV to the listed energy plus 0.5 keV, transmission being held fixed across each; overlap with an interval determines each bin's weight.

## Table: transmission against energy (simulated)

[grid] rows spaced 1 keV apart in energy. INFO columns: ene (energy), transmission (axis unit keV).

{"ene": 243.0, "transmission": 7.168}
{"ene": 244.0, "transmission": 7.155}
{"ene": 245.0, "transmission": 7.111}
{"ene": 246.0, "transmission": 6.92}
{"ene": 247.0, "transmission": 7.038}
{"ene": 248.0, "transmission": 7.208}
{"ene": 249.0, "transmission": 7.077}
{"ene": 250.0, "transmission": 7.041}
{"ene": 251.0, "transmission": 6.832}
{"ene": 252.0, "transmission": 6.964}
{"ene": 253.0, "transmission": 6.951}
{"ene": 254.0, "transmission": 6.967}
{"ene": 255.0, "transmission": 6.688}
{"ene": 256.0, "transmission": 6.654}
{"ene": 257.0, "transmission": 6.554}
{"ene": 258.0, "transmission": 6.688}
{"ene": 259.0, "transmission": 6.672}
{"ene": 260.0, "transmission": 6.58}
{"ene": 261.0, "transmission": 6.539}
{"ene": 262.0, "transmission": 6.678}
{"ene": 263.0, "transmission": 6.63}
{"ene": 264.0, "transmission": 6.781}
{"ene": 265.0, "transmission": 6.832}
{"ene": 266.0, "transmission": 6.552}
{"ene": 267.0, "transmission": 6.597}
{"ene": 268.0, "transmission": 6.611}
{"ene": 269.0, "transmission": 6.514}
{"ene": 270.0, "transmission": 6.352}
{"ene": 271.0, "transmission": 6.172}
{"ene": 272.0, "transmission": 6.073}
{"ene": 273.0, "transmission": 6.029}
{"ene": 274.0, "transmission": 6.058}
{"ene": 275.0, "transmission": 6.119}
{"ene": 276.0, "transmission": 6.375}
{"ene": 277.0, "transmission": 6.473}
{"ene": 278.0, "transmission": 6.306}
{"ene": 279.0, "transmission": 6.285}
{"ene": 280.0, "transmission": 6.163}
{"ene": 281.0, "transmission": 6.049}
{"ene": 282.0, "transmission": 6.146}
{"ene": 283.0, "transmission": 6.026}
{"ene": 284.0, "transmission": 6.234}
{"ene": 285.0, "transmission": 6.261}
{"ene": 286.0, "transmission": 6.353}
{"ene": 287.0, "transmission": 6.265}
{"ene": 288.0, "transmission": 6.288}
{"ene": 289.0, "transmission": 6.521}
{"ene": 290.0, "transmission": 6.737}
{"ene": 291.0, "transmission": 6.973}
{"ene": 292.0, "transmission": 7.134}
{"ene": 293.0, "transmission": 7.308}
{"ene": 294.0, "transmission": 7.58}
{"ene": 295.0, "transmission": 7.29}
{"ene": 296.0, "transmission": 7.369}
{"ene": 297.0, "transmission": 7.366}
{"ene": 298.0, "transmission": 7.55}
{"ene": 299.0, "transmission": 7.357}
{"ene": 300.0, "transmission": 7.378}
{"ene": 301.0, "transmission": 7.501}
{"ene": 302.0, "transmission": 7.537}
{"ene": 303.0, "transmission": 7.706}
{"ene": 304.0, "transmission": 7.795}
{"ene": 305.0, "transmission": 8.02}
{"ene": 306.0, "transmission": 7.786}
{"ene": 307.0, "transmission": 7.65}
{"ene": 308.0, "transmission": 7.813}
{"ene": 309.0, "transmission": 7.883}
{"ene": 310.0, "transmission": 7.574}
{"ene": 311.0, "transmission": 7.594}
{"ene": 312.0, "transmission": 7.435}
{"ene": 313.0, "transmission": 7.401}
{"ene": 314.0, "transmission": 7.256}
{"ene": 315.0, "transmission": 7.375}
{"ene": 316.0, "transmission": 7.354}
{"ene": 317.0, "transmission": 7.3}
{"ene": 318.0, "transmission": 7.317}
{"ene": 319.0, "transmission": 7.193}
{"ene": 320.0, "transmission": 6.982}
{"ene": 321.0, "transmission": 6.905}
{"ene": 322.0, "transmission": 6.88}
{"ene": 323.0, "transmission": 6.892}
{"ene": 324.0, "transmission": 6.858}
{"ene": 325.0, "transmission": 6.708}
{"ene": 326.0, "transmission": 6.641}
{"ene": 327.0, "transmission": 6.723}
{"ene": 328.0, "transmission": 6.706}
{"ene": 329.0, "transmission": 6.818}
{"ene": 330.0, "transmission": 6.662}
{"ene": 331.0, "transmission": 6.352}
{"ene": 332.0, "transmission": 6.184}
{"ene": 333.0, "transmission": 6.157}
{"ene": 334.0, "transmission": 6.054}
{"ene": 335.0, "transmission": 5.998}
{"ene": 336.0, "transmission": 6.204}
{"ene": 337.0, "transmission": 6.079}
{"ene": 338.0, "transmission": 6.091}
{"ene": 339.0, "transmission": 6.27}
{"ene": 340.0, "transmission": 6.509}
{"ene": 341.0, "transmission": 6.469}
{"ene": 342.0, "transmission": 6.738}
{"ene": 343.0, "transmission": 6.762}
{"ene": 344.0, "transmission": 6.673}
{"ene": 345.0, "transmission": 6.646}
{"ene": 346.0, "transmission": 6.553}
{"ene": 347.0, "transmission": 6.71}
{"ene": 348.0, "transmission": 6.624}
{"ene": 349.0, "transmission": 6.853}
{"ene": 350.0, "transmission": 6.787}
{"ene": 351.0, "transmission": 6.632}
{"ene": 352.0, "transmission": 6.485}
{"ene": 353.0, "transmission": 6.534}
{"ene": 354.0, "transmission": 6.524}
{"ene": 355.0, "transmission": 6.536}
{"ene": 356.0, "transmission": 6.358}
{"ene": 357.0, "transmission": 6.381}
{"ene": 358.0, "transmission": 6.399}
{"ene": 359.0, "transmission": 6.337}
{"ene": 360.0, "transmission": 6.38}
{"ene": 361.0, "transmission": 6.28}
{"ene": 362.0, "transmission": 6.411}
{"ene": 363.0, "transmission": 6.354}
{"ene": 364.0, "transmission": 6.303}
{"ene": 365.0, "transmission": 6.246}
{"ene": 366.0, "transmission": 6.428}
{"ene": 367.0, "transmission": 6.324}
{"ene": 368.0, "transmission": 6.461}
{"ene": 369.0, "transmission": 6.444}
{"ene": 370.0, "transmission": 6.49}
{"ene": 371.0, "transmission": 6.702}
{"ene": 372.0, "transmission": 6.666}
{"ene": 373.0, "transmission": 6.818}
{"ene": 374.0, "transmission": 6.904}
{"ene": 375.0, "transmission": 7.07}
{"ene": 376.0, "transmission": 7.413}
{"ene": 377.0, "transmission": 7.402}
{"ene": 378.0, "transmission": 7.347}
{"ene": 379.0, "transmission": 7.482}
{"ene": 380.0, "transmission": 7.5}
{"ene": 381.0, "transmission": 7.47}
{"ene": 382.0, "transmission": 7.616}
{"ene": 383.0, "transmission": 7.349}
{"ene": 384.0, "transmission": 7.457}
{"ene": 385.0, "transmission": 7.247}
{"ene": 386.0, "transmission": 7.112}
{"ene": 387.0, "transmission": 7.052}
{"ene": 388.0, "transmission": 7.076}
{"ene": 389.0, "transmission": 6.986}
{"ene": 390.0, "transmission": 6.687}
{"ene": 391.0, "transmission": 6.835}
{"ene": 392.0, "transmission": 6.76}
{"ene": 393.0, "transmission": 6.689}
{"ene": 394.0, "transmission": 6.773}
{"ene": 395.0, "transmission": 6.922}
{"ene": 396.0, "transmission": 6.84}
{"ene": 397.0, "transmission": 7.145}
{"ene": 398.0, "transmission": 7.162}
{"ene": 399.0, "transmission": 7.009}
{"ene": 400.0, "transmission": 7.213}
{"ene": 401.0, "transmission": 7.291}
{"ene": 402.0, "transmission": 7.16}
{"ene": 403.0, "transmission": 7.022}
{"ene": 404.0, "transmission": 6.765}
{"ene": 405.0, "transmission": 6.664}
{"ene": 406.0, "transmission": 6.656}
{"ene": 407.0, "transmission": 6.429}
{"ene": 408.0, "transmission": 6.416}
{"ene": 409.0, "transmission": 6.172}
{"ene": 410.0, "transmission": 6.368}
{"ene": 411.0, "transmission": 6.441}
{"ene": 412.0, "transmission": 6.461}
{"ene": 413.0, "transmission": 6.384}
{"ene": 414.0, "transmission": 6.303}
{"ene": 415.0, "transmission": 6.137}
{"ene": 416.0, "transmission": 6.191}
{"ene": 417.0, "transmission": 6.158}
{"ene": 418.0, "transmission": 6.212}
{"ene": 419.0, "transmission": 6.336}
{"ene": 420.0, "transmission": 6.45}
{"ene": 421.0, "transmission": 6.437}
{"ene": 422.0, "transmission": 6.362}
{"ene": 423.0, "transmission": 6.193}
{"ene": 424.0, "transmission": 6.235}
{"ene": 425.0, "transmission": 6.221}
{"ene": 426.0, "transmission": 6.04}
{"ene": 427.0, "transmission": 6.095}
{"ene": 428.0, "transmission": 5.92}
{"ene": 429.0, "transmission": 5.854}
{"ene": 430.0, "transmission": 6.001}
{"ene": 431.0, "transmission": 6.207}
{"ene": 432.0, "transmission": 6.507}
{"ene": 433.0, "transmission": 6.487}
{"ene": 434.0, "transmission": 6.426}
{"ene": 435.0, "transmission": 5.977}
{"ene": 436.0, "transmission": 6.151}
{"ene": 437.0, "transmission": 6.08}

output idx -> 2.7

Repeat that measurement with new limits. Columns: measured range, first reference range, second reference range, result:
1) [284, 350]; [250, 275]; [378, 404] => -1.4 keV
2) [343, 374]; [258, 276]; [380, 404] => 1.8 keV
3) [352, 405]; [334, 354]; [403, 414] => -2.9 keV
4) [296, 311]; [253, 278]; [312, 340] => -2.2 keV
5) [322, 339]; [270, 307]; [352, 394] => 0.9 keV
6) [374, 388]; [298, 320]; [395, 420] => -0.9 keV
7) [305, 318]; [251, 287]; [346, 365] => -2.2 keV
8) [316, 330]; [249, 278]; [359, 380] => -0.6 keV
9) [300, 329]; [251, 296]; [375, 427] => -3.0 keV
